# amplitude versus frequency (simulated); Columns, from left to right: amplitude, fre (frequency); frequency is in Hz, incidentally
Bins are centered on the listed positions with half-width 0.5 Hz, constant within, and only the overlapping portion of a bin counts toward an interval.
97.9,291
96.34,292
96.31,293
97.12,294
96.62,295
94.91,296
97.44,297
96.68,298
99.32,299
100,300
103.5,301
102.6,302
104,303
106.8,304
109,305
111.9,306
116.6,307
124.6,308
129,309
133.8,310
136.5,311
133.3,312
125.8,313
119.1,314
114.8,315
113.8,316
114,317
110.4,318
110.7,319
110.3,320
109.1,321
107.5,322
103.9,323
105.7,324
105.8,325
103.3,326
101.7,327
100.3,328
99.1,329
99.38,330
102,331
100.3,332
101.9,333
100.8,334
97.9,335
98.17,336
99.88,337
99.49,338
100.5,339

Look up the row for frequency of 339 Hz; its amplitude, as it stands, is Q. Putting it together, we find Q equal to 100.5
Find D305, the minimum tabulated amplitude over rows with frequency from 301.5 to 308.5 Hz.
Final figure 102.6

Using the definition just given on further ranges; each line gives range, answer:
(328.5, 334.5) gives 99.1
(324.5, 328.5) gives 100.3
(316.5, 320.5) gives 110.3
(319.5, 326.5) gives 103.3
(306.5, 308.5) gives 116.6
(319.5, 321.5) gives 109.1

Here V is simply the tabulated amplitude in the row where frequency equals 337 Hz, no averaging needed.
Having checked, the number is 99.88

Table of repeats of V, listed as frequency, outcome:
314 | 119.1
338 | 99.49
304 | 106.8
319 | 110.7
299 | 99.32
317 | 114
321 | 109.1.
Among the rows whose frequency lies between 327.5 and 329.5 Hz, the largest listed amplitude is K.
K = 100.3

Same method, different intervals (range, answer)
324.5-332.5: 105.8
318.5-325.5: 110.7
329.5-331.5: 102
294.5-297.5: 97.44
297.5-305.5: 109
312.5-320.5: 125.8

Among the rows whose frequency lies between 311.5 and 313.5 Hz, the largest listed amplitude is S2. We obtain 133.3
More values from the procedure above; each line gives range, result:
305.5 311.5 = 136.5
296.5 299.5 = 99.32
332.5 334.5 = 101.9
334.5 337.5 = 99.88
